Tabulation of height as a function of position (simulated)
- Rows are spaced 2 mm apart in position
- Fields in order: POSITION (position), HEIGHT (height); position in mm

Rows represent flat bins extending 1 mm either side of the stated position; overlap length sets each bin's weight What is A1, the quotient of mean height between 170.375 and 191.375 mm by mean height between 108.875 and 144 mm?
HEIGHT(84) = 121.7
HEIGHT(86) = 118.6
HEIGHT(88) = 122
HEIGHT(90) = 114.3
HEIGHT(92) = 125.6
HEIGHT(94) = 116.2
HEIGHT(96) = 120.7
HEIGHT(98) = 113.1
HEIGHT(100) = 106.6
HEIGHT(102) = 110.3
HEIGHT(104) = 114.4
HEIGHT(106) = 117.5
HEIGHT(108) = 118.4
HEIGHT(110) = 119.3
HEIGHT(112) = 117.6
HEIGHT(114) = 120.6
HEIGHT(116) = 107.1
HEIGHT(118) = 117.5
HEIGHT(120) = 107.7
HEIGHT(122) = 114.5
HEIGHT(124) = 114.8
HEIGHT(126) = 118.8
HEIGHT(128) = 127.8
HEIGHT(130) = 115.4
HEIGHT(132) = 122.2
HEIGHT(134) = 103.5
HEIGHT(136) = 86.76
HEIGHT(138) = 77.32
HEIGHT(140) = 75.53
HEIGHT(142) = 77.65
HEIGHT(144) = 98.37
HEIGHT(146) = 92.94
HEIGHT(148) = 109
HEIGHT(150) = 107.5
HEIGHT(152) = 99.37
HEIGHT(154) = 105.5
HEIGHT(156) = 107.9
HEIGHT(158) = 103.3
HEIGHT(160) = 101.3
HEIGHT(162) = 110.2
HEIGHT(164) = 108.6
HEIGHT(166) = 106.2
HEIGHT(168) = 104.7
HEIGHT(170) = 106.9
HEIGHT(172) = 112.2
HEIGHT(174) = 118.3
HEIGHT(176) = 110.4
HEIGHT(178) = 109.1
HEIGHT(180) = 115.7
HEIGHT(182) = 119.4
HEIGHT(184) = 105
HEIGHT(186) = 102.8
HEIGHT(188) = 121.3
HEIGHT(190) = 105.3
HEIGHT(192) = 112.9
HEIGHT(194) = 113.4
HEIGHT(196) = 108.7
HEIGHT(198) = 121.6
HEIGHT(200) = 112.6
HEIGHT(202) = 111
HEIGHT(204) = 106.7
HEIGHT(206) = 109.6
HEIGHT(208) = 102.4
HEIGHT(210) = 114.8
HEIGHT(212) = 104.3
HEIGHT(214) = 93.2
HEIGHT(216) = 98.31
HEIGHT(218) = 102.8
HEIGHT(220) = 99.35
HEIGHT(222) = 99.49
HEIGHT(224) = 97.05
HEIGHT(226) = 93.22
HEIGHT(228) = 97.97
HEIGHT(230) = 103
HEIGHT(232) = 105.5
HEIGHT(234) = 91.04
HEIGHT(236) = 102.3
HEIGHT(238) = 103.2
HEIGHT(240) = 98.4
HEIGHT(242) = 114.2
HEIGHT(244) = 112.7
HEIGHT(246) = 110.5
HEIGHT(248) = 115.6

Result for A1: 1.0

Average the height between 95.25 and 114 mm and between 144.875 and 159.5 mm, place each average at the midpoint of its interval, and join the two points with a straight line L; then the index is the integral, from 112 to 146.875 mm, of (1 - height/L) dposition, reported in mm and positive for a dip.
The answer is 1.4 mm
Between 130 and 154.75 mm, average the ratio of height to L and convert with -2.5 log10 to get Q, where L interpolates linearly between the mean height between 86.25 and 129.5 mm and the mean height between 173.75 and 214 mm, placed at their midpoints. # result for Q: 0.18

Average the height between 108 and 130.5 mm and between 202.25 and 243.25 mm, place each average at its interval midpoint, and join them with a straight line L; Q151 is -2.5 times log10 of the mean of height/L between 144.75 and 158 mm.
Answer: 0.09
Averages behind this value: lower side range 117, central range 104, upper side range 102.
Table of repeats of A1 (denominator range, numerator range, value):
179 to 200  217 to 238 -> 0.88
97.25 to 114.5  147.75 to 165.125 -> 0.92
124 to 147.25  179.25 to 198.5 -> 1.12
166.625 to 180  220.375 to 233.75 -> 0.89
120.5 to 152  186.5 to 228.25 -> 1.03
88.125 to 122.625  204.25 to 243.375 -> 0.88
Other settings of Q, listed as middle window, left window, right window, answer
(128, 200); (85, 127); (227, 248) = 0.05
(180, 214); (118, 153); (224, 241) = -0.10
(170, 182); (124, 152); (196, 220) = -0.09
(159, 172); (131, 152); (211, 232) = -0.11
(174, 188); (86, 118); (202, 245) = -0.04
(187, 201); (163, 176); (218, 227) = -0.10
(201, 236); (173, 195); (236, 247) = 0.08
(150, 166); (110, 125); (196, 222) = 0.06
